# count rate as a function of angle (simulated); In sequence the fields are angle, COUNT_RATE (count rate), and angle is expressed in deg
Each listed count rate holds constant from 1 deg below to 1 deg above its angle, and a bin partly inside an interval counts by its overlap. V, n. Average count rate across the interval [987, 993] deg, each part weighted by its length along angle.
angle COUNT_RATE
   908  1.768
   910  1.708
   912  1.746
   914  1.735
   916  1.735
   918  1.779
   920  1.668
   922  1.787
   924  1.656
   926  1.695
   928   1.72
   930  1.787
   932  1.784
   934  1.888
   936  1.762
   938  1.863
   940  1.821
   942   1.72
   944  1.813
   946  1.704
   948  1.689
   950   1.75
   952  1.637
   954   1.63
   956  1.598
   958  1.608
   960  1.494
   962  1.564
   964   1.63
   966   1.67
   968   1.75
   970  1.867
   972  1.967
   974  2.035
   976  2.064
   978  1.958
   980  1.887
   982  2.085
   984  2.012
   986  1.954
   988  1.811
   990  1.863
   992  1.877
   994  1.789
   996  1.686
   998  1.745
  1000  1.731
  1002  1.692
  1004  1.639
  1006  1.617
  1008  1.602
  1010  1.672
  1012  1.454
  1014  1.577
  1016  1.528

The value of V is 1.85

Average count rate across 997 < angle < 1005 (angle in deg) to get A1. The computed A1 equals 1.7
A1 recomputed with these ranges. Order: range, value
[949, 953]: 1.69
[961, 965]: 1.6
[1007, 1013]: 1.58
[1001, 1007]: 1.65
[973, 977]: 2.05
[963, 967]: 1.65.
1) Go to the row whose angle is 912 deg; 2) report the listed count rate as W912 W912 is 1.746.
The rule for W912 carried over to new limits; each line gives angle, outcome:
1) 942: 1.72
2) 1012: 1.454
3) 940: 1.821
